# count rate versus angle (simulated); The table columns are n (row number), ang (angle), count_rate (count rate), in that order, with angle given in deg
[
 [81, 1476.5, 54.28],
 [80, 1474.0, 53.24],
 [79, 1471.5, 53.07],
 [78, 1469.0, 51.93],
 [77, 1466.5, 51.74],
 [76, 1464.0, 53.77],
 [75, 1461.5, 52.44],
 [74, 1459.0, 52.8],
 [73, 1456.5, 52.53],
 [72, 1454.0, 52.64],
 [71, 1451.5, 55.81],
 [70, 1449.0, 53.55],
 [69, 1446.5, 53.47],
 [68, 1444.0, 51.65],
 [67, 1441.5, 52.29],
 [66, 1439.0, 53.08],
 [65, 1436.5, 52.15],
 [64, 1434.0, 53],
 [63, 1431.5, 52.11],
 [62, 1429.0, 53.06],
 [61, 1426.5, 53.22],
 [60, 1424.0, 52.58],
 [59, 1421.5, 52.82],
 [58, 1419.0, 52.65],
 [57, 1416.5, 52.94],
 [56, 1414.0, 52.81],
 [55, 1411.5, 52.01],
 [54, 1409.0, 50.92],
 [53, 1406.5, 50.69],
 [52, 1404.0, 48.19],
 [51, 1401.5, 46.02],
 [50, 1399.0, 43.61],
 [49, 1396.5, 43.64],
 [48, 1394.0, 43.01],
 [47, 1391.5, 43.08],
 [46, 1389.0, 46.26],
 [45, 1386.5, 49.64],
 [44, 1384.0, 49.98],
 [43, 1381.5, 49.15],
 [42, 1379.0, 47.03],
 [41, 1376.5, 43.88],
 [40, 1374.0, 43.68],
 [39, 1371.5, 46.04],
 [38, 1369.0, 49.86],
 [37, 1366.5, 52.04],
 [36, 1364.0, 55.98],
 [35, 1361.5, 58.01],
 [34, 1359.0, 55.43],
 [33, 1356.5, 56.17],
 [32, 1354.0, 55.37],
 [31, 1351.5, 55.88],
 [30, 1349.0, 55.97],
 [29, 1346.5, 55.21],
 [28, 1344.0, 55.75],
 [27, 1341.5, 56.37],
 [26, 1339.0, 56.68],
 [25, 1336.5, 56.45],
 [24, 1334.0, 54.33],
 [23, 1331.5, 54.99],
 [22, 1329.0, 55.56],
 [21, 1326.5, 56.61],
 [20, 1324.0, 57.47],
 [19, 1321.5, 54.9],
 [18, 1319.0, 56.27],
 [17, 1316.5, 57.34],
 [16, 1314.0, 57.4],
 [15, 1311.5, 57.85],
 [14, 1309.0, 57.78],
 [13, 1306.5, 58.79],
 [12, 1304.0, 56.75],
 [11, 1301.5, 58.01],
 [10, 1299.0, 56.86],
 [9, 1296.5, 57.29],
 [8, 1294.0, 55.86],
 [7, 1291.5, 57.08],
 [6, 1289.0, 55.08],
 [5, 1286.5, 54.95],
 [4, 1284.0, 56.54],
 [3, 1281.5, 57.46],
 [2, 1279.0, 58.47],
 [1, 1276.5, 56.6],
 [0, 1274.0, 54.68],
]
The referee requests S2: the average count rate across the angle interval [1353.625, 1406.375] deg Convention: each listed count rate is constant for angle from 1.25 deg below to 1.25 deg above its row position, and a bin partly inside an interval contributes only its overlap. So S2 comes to 48.8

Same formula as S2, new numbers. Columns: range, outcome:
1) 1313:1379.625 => 54.2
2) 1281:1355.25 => 56.4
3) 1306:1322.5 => 57.2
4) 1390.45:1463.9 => 51.1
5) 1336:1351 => 56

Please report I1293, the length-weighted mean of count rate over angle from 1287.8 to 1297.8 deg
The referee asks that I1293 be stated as 56.3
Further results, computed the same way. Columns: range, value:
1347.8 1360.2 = 55.8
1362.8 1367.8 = 53.9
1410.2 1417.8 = 52.6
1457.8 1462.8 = 52.6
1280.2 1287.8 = 56.3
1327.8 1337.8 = 55.3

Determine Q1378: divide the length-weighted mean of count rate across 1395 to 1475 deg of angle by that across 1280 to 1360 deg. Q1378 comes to 0.92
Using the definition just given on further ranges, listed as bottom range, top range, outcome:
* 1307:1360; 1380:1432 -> 0.88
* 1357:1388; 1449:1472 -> 1.06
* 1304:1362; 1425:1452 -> 0.94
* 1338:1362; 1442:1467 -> 0.95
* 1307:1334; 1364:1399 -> 0.83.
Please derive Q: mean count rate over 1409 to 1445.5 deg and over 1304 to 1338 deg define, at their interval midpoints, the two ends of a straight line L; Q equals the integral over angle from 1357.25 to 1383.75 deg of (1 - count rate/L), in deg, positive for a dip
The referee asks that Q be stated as 2.2 deg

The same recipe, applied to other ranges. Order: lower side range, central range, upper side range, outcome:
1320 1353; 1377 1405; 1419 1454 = 4.1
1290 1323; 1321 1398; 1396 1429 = 2.6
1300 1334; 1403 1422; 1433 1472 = 0.8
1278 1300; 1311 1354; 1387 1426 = -1.9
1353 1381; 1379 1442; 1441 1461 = 2.8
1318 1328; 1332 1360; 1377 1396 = -1.6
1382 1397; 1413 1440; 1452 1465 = -1.6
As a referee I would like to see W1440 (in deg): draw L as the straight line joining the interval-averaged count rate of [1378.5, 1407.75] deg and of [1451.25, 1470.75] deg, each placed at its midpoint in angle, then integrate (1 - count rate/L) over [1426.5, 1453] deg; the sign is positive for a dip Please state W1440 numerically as -1.11 deg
